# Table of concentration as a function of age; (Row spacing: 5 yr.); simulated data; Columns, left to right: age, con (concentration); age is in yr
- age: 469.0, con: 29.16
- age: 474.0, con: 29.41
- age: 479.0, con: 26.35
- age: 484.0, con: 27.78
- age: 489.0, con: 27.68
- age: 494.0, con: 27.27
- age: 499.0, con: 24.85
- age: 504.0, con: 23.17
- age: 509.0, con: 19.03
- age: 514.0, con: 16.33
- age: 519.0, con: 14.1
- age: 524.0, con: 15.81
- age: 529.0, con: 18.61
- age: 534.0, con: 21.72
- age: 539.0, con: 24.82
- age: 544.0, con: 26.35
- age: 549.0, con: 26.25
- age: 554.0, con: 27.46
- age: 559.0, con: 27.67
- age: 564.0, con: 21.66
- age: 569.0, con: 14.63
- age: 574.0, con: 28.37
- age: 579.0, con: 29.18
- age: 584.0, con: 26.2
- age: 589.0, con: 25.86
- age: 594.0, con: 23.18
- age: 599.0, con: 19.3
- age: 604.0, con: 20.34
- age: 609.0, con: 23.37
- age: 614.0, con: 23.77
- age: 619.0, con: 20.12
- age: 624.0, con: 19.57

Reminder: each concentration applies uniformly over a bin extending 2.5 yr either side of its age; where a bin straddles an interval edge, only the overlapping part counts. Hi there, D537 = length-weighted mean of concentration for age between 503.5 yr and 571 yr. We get 21.3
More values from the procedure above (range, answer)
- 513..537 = 17.5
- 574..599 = 25.7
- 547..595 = 25.1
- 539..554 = 26.2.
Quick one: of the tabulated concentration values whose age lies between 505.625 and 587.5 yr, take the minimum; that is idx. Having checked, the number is 14.1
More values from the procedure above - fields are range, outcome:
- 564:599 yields 14.63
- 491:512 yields 19.03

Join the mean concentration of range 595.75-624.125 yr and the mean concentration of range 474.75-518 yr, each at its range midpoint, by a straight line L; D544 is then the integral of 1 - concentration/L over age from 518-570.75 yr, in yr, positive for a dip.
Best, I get 1.7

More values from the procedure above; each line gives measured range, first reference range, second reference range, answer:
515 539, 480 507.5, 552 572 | 6.0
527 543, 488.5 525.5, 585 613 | -0.6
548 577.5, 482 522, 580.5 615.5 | -1.9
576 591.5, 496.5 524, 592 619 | -4.3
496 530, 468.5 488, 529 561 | 9.7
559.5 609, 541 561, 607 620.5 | 2.4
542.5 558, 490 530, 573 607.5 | -3.1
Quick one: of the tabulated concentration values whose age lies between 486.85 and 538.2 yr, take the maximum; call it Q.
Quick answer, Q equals 27.68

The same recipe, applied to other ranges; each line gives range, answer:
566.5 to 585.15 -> 29.18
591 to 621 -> 23.77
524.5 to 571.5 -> 27.67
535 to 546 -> 26.35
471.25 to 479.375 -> 29.41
